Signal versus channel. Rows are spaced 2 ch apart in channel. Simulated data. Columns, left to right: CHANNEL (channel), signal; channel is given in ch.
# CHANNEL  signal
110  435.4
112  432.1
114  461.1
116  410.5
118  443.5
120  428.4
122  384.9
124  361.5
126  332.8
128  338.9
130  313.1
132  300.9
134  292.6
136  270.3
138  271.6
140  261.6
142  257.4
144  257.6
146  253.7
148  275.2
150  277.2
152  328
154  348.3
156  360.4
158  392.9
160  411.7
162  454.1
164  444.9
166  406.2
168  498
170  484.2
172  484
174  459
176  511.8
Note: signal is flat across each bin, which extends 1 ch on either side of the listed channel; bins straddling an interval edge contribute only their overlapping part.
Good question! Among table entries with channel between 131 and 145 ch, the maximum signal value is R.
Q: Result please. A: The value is 300.9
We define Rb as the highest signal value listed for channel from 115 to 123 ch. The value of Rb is 443.5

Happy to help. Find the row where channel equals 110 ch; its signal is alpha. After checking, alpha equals 435.4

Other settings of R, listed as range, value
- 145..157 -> 360.4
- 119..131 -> 428.4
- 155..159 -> 392.9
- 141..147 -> 257.6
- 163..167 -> 444.9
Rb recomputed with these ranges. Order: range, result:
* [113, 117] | 461.1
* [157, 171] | 498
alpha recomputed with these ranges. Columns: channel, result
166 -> 406.2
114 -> 461.1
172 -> 484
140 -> 261.6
